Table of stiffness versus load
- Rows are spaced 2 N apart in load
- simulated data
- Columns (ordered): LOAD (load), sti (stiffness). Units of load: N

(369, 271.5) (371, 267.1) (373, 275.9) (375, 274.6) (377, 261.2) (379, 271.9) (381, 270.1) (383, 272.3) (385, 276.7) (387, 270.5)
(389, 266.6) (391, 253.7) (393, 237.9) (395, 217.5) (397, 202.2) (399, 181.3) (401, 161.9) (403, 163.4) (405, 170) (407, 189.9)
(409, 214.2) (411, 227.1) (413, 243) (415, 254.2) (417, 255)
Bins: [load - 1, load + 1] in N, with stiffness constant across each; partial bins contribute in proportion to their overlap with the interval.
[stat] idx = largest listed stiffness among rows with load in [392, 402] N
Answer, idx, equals 237.9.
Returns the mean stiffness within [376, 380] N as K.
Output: 267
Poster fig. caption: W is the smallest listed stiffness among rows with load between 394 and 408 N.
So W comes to 161.9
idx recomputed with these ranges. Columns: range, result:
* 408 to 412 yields 227.1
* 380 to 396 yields 276.7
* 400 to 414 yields 243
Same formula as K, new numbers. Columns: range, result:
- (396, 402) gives 182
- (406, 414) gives 219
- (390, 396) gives 236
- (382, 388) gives 273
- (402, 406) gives 167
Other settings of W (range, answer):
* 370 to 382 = 261.2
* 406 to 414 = 189.9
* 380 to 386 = 270.1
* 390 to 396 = 217.5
